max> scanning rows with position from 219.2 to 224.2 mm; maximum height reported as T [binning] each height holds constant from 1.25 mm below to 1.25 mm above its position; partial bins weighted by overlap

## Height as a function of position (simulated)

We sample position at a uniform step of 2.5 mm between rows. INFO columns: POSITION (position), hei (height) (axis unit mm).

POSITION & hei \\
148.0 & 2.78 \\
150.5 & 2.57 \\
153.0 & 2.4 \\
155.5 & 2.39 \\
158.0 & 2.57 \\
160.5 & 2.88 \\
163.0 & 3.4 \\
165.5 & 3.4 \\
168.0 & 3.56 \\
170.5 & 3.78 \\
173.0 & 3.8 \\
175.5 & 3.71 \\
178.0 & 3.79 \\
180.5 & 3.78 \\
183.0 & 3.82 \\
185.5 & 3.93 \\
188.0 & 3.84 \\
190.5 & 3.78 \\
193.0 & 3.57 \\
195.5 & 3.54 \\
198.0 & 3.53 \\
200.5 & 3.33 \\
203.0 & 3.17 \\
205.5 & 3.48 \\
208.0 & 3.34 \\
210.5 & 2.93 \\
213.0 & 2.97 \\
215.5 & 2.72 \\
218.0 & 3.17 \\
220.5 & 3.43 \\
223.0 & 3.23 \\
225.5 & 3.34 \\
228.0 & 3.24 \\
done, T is 3.43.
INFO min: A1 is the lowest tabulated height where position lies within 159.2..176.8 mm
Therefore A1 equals 2.88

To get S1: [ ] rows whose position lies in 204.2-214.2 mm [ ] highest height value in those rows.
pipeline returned 3.48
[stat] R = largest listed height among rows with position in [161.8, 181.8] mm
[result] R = 3.8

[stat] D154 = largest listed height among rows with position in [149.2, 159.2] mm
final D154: 2.57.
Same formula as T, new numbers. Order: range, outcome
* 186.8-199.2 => 3.84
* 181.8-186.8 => 3.93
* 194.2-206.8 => 3.54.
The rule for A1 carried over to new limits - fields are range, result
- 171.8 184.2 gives 3.71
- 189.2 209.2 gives 3.17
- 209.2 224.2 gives 2.72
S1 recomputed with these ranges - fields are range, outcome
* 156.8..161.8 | 2.88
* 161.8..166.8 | 3.4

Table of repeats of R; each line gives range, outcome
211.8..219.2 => 3.17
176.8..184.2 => 3.82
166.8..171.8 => 3.78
